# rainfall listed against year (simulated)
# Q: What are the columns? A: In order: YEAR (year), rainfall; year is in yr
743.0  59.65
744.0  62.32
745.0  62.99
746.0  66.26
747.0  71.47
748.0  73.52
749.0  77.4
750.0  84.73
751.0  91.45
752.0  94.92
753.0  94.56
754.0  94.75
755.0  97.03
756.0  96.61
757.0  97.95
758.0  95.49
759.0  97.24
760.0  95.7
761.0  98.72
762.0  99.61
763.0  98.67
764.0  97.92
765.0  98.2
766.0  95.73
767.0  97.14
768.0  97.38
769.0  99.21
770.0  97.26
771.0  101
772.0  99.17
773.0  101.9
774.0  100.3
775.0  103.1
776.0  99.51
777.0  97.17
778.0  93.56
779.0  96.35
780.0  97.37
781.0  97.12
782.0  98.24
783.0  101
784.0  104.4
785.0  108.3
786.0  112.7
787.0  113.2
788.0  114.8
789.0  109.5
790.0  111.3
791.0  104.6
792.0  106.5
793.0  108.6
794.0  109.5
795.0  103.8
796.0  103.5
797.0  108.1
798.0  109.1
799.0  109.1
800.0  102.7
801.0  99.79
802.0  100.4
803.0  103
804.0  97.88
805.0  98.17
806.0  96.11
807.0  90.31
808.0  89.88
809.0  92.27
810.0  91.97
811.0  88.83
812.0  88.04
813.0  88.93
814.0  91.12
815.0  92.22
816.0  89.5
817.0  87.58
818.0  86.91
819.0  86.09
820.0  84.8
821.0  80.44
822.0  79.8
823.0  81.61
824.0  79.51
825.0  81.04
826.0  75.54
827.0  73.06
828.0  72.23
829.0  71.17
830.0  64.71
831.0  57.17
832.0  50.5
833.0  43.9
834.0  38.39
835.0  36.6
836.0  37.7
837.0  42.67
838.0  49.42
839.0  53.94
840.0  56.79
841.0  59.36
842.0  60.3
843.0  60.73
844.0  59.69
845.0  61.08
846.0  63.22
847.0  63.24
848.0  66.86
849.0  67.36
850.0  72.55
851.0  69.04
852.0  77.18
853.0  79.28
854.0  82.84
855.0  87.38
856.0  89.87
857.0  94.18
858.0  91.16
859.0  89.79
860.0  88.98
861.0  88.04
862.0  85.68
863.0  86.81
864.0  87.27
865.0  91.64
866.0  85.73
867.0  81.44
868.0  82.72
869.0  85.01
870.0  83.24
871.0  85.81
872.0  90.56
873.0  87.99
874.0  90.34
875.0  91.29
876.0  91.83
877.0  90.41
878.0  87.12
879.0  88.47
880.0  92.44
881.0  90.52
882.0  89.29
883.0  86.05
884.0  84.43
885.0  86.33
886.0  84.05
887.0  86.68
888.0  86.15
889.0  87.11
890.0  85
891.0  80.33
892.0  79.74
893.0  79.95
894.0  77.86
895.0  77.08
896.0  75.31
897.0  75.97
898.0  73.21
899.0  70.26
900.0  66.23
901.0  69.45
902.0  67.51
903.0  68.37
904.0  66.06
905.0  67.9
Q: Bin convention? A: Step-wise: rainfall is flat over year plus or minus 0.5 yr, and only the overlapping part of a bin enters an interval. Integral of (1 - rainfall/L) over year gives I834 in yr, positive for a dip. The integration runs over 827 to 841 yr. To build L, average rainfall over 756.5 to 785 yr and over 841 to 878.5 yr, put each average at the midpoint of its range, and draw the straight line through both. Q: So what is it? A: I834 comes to 5.4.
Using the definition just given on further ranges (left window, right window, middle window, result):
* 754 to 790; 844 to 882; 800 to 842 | 6.9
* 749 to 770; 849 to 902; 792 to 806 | -1.9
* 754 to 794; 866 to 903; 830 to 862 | 8.2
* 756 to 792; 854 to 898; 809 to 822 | 1.0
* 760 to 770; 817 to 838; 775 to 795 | -3.8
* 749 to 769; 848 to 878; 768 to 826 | -3.6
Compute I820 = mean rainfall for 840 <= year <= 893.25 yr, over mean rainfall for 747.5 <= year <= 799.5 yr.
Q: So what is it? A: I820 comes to 0.8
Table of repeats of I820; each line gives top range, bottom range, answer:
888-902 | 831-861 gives 1.17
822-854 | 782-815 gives 0.62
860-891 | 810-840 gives 1.23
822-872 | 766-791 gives 0.70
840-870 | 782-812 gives 0.76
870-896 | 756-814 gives 0.86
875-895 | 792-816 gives 0.87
